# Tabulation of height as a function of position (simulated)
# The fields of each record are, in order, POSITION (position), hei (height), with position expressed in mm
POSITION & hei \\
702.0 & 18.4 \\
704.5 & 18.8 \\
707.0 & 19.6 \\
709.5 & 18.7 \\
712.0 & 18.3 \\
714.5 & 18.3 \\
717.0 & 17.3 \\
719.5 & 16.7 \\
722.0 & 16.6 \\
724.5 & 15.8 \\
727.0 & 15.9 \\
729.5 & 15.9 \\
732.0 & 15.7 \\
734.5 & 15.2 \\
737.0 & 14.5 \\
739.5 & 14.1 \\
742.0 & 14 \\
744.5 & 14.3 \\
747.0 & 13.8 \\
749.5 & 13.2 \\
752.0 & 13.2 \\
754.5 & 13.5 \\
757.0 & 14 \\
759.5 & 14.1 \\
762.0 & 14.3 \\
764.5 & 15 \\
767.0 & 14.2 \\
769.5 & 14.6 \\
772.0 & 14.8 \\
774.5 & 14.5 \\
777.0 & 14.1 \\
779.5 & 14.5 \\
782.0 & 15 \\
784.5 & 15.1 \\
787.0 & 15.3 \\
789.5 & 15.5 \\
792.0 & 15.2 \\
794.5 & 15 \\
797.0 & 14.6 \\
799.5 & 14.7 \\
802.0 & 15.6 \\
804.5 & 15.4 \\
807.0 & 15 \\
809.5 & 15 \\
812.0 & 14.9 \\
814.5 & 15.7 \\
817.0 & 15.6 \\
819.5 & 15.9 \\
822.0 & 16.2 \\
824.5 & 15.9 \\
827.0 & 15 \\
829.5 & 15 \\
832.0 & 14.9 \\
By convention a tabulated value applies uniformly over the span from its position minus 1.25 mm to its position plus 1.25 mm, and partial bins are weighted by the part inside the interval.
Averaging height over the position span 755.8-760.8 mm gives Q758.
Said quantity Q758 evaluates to 14.1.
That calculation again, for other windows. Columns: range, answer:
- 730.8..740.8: 14.9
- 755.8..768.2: 14.3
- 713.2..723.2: 17.2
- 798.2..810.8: 15.1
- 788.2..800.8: 15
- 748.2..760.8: 13.6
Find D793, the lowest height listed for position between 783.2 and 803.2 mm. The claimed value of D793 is 14.6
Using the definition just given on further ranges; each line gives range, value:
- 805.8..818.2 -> 14.9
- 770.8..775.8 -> 14.5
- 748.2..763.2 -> 13.2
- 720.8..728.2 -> 15.8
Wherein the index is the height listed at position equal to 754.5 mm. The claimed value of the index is 13.5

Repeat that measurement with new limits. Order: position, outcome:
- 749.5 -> 13.2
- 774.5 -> 14.5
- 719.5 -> 16.7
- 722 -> 16.6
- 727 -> 15.9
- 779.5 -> 14.5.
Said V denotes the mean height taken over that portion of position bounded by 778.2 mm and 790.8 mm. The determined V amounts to 15.1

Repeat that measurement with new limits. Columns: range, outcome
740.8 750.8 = 13.8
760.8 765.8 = 14.6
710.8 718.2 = 18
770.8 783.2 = 14.6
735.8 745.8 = 14.2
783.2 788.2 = 15.2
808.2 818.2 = 15.3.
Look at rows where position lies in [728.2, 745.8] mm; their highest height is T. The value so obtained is 15.9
